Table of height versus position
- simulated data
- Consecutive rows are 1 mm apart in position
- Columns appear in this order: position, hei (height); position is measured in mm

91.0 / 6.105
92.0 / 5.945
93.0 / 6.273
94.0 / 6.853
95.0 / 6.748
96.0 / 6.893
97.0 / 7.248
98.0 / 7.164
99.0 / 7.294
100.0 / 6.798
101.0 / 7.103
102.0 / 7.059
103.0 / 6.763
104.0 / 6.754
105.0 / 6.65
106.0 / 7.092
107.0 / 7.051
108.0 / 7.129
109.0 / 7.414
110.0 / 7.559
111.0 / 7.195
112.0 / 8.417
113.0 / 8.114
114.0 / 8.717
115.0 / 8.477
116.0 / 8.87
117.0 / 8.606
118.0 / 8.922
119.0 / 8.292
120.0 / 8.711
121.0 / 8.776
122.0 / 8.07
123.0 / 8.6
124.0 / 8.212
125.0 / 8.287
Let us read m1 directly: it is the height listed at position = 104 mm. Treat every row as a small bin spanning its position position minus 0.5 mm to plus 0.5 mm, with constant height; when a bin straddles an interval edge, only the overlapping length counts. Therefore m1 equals 6.754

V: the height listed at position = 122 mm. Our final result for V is 8.07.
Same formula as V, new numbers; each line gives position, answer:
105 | 6.65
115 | 8.477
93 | 6.273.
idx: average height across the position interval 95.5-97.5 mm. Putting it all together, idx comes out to 7.07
